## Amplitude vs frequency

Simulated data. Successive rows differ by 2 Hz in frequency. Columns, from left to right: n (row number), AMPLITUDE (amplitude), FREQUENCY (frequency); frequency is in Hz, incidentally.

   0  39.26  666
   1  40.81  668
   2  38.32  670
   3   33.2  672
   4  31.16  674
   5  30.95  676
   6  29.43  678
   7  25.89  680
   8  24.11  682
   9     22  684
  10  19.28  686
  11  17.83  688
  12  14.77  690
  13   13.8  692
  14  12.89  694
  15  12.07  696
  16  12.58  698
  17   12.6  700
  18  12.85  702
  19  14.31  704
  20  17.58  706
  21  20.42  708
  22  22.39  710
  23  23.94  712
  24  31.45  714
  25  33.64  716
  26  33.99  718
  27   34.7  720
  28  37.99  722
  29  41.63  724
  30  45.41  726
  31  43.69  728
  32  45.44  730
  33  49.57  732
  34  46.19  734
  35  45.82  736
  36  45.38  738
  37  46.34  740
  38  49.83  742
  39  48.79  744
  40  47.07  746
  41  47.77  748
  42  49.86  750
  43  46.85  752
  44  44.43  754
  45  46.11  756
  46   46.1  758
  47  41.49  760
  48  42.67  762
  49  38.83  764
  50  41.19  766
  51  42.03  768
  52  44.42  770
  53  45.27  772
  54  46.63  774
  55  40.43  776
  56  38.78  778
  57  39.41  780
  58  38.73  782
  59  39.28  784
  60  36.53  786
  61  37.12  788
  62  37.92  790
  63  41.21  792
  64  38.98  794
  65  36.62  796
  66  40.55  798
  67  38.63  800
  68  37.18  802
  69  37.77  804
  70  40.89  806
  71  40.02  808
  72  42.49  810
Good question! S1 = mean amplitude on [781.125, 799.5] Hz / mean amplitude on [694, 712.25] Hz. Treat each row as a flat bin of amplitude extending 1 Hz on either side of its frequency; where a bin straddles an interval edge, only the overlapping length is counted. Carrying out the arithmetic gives 2.4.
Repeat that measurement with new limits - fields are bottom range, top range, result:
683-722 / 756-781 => 2.06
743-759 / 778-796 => 0.82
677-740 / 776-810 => 1.38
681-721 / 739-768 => 2.23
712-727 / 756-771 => 1.18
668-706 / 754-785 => 1.97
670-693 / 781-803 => 1.57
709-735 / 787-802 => 1.02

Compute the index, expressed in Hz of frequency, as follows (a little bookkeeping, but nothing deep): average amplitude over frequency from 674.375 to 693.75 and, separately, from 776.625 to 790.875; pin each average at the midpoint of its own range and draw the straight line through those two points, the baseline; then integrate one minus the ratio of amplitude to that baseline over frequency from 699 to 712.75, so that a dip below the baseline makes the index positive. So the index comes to 4.3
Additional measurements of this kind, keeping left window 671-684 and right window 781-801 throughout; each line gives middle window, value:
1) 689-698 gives 5.01 Hz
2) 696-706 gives 5.62 Hz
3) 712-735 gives -4.87 Hz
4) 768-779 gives -1.79 Hz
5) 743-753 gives -3.82 Hz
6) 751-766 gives -3.33 Hz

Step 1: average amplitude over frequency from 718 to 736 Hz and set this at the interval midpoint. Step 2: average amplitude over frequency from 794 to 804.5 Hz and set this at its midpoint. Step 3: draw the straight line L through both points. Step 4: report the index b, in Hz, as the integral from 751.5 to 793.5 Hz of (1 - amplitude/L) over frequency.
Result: -1.7 Hz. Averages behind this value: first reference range 42.7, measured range 41.6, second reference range 38.2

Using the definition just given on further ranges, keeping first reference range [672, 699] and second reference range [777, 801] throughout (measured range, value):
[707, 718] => -0.6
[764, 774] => -2.2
